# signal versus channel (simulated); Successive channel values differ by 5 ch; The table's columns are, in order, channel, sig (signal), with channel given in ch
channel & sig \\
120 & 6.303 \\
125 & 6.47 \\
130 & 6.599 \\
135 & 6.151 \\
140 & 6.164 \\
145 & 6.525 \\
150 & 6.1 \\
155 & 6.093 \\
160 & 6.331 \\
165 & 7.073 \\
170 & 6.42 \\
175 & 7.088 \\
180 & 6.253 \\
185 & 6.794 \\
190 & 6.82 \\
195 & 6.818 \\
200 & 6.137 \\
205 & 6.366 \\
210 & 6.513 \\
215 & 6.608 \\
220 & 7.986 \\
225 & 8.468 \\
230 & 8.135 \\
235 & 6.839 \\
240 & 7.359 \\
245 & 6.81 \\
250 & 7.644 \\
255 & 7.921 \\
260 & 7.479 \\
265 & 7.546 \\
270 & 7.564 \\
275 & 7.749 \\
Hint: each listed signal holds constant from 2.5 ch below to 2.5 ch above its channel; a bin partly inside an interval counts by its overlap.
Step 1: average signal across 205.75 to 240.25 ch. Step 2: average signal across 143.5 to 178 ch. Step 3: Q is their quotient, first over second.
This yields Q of 1.13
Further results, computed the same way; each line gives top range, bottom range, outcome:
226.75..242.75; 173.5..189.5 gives 1.12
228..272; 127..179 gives 1.16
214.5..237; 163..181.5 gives 1.15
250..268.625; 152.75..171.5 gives 1.18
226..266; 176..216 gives 1.14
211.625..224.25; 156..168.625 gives 1.12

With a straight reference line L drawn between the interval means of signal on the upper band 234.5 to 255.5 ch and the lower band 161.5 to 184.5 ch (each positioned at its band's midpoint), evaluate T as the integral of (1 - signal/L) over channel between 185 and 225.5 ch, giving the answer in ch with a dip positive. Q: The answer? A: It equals 0.5 ch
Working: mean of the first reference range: 6.7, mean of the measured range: 6.88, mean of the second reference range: 7.3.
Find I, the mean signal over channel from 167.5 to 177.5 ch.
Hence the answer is 6.75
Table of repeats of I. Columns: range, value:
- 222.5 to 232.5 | 8.3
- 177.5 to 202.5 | 6.56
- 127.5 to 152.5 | 6.31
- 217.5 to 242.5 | 7.76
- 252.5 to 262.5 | 7.7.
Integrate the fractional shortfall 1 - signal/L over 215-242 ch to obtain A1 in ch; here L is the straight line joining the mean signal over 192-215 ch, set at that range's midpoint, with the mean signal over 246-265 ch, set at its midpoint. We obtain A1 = -2.5 ch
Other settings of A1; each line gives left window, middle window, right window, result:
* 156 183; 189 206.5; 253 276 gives 1.0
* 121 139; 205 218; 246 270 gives 1.0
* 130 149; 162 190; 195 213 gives -1.6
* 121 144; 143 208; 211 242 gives 3.4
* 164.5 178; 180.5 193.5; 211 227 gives 0.6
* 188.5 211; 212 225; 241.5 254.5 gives -1.2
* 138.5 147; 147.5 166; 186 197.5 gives 0.4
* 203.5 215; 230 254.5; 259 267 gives -0.7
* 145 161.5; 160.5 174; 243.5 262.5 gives -0.7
